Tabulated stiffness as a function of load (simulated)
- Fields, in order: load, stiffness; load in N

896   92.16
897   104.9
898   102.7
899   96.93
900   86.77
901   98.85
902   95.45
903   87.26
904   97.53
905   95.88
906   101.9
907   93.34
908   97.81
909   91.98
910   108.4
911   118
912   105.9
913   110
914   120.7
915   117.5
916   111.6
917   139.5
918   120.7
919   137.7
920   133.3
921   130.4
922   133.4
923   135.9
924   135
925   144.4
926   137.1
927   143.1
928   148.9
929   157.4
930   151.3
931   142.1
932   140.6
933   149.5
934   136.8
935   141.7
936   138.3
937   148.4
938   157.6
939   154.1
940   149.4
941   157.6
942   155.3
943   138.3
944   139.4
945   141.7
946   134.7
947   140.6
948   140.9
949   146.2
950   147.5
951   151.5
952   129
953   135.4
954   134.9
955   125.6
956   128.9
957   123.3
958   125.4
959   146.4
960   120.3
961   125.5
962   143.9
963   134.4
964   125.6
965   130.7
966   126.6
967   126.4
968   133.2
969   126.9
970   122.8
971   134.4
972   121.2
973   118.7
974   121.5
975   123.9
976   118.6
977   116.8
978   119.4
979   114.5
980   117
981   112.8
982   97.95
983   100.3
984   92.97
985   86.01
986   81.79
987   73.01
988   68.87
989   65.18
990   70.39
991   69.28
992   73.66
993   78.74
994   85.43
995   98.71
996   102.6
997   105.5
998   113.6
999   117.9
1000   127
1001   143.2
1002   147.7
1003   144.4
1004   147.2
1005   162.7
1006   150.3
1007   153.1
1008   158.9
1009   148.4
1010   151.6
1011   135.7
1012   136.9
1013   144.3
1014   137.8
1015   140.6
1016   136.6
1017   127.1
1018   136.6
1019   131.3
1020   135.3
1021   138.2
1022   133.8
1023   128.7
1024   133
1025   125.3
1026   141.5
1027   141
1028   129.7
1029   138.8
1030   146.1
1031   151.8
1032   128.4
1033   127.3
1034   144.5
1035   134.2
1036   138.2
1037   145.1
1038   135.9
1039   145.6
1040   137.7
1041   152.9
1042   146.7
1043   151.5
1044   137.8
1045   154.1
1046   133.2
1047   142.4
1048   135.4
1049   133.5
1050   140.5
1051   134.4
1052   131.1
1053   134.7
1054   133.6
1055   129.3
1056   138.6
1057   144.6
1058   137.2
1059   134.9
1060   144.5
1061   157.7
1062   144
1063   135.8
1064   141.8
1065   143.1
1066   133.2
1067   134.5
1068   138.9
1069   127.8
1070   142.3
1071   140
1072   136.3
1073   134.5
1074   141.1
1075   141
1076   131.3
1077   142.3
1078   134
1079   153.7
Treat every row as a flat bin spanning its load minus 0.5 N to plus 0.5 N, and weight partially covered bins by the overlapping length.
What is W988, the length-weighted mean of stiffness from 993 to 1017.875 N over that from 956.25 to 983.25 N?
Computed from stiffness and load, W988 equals 1.1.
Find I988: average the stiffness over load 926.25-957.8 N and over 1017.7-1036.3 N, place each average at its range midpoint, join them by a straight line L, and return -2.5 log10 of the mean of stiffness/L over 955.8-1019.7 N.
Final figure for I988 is 0.16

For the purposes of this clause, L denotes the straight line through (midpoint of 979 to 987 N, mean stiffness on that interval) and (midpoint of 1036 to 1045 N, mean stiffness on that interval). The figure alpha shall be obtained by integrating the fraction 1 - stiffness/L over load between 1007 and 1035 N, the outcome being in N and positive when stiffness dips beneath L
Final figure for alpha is -2.2 N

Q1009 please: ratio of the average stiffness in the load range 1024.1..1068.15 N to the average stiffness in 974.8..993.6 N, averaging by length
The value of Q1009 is 1.49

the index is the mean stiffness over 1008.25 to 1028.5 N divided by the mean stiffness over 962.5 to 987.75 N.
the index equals 1.2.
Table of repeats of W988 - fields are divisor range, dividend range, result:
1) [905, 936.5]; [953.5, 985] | 0.96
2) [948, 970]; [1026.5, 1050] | 1.06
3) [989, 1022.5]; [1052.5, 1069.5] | 1.10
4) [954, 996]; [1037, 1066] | 1.27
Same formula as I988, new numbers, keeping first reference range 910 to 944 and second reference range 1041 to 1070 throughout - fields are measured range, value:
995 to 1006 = 0.06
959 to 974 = 0.08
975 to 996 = 0.43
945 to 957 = 0.00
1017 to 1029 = 0.04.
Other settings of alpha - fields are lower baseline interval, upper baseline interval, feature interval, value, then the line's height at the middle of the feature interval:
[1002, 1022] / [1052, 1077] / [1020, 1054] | 0.5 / 141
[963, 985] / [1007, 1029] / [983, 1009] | 4.0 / 128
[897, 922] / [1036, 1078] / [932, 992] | -2.7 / 120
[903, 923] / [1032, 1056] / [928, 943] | -3.8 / 118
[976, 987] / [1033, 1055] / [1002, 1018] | -3.4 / 120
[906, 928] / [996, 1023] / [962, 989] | 3.9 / 132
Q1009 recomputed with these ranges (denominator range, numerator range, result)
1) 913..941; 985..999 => 0.61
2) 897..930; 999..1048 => 1.20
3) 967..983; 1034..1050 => 1.18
